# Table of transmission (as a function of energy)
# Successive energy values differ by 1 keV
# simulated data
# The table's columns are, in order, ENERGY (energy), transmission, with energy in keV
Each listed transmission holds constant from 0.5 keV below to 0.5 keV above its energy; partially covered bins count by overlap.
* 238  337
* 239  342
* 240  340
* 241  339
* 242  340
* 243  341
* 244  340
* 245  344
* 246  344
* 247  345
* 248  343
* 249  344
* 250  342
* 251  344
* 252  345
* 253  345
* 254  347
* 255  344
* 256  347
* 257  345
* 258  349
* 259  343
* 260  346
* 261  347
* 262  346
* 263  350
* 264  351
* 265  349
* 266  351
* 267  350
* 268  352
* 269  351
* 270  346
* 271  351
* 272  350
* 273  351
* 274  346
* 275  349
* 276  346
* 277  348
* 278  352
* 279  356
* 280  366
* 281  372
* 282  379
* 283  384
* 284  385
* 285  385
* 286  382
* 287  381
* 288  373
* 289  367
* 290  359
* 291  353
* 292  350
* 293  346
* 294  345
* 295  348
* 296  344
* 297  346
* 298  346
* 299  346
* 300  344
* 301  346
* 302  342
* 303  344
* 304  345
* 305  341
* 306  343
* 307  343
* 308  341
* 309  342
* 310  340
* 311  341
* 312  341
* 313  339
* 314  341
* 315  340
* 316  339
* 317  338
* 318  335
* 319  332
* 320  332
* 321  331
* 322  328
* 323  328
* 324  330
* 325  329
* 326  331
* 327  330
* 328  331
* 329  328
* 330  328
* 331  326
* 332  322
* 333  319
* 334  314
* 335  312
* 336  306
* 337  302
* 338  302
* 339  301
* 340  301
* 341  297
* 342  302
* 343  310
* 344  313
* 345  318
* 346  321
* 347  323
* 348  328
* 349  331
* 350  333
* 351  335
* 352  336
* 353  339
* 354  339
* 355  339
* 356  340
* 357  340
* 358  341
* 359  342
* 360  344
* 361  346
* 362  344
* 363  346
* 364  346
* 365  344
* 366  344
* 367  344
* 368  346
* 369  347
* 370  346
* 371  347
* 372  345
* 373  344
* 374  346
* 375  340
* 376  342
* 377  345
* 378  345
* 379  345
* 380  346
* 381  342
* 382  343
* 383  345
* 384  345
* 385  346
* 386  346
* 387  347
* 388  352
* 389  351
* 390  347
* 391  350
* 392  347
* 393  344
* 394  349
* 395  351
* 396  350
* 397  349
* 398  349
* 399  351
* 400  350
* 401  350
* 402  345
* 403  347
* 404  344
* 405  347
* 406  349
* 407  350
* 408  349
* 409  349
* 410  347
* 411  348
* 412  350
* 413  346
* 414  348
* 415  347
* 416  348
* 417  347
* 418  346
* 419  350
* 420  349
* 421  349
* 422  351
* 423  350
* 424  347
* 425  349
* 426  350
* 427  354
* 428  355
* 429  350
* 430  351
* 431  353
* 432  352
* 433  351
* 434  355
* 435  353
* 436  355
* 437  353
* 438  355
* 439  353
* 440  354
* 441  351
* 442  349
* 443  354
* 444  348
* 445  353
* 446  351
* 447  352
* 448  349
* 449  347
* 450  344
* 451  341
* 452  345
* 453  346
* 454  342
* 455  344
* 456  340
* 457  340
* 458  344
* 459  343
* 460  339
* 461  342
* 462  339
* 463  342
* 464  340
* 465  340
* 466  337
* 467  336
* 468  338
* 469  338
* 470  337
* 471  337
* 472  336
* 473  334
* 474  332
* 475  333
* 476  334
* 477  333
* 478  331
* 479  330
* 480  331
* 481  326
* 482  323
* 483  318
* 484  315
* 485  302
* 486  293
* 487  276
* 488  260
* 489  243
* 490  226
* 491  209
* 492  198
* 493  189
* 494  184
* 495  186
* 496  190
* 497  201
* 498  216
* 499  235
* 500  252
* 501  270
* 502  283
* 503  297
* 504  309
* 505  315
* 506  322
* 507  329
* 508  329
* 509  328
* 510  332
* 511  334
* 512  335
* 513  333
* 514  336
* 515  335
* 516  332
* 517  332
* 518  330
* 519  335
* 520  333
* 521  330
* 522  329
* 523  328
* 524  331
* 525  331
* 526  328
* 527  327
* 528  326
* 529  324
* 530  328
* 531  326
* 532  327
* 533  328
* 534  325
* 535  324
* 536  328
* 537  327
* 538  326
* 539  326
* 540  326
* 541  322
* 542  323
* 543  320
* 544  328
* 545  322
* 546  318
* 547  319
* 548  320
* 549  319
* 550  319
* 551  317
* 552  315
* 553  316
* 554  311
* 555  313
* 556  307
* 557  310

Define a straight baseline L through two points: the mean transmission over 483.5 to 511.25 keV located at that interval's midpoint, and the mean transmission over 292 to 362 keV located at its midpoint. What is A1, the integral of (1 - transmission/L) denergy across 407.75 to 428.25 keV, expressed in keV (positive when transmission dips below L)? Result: -3.7 keV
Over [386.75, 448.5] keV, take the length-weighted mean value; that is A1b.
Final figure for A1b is 350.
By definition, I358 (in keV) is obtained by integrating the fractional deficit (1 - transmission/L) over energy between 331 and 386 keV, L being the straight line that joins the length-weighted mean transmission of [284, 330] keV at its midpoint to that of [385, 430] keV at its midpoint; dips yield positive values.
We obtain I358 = 2.2 keV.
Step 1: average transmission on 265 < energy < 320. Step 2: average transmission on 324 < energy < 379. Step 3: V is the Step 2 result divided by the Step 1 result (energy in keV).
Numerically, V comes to 0.9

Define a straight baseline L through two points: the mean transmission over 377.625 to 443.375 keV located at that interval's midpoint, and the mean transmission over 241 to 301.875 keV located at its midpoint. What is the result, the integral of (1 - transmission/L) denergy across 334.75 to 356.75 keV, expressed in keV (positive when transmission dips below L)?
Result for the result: 1.9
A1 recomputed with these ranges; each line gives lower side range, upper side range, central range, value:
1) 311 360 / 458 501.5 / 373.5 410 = -3.86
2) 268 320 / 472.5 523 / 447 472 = -2.97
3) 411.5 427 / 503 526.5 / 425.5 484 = -0.28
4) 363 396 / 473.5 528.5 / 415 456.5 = -3.38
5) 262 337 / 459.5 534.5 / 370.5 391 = -1.01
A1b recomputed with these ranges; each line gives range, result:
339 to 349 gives 313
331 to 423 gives 339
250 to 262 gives 346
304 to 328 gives 336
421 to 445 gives 352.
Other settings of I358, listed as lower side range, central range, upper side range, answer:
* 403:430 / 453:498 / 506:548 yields 4.7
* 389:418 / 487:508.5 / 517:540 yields 5.3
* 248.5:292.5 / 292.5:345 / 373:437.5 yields 3.3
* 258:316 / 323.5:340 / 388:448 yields 1.5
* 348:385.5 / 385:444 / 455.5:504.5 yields -4.9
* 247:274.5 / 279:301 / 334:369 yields -1.3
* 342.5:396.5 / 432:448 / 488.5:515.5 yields -2.6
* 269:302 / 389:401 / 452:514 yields -0.8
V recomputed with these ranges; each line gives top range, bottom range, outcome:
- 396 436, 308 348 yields 1.08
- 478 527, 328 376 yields 0.89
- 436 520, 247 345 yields 0.92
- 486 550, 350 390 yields 0.88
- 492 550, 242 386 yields 0.90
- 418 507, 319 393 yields 0.96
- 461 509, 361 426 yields 0.85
